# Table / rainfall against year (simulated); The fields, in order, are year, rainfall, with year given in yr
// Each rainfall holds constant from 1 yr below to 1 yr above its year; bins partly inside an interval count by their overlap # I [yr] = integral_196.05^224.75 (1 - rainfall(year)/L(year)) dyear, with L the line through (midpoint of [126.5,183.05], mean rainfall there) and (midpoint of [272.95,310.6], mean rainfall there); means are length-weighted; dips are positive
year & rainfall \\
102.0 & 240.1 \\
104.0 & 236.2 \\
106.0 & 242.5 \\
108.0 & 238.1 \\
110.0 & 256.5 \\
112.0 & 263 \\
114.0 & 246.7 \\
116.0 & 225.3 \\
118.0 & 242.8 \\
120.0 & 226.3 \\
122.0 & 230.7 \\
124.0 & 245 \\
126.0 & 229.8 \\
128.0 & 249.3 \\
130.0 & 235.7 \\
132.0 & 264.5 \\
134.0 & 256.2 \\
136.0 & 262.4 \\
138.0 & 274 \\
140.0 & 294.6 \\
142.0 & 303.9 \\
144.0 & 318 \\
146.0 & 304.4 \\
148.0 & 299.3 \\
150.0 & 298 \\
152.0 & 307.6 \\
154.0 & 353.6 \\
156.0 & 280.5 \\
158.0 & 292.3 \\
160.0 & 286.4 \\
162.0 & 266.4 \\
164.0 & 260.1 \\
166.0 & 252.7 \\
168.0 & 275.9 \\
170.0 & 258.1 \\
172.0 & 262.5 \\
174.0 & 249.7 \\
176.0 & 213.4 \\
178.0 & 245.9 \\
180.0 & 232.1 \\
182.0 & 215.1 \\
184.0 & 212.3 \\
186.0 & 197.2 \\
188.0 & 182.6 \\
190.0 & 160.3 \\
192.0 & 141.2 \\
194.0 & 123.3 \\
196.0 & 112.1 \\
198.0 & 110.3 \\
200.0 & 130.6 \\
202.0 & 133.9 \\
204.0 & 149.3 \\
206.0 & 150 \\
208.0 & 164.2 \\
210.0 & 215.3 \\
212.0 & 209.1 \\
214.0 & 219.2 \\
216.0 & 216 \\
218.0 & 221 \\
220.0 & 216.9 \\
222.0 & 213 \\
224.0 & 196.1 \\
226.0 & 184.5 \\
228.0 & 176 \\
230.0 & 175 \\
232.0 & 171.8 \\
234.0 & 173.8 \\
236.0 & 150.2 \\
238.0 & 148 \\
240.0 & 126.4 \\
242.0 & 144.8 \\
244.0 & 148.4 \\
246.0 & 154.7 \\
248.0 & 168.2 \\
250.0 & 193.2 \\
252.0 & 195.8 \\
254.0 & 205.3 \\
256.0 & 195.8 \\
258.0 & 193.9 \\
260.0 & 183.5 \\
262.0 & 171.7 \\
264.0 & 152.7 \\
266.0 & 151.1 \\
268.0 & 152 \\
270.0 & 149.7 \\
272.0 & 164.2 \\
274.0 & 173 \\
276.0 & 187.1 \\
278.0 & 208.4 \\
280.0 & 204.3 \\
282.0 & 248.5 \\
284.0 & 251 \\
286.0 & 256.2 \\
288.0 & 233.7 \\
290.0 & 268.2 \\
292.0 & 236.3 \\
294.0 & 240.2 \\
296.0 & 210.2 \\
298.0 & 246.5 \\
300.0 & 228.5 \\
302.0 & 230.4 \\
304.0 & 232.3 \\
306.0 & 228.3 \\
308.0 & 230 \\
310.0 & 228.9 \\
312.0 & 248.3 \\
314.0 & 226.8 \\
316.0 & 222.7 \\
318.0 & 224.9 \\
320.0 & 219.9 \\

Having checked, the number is 8.4 yr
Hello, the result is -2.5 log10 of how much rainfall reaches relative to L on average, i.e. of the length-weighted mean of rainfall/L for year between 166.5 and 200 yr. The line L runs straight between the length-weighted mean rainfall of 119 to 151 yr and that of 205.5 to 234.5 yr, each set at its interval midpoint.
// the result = 0.154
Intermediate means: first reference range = 268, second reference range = 195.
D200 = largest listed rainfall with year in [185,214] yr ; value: 219.2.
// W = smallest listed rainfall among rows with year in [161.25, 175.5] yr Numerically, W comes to 249.7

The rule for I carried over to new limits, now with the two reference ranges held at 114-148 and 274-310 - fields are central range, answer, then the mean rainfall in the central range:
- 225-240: 4.7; 166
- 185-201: 6.7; 145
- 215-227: 1.8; 208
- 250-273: 5.9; 175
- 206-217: 2.0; 200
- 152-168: -1.9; 285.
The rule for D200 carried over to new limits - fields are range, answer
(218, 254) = 221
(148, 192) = 353.6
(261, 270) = 171.7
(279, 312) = 268.2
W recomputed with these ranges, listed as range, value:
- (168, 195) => 123.3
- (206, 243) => 126.4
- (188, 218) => 110.3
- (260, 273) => 149.7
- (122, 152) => 229.8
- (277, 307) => 204.3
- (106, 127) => 225.3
